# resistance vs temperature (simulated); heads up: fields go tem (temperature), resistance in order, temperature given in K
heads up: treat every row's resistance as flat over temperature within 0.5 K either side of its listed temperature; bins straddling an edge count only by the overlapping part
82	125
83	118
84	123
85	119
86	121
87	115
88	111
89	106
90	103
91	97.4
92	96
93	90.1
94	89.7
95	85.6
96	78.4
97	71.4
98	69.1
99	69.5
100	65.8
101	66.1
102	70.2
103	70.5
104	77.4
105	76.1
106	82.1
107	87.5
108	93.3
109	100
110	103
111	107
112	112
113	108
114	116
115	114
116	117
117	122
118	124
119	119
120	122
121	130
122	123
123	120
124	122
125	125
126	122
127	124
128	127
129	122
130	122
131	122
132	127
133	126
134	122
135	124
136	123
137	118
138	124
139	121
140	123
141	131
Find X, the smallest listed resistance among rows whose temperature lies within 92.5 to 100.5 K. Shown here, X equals 65.8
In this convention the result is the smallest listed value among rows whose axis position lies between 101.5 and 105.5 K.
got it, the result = 70.2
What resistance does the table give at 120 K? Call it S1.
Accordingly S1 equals 122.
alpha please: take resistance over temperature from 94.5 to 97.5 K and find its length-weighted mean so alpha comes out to 78.5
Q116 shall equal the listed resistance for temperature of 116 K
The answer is 117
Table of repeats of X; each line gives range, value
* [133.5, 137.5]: 118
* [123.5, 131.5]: 122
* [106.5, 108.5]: 87.5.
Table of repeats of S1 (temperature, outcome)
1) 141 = 131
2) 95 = 85.6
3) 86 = 121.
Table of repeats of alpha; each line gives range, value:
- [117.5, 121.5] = 124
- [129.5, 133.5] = 124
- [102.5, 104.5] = 74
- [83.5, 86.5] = 121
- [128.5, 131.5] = 122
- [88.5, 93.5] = 98.5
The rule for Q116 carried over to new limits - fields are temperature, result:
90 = 103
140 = 123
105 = 76.1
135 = 124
